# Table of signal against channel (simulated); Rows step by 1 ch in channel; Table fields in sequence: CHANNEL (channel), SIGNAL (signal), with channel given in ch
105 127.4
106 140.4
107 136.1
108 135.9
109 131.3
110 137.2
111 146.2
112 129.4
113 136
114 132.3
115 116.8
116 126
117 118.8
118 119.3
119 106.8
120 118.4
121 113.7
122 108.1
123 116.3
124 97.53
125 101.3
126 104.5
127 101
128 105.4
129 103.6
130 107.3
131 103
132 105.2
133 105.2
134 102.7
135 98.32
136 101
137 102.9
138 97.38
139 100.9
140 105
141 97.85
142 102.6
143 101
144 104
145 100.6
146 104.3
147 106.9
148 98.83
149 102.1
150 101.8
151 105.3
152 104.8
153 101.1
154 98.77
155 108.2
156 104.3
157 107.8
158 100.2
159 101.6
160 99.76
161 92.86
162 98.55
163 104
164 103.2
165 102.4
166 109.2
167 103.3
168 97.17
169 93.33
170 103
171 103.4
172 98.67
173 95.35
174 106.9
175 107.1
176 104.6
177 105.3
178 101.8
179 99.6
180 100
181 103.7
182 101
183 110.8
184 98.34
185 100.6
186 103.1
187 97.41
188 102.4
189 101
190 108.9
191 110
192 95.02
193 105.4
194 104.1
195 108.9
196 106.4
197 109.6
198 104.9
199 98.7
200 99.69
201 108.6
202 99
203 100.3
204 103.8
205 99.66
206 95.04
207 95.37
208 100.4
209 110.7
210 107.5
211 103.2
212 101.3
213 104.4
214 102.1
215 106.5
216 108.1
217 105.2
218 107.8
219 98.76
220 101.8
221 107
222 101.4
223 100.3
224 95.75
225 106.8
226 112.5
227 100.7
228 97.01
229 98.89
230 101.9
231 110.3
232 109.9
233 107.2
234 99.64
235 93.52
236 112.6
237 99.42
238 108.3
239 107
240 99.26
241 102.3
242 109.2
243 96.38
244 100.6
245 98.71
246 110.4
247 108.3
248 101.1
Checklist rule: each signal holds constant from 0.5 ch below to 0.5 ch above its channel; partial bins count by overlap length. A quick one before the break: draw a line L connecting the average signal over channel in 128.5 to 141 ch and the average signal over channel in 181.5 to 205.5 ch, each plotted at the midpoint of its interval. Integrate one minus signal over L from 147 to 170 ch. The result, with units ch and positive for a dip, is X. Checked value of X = 0.2 ch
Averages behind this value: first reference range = 103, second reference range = 103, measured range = 102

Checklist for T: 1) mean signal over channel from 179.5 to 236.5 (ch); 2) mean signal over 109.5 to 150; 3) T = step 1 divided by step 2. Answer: 0.9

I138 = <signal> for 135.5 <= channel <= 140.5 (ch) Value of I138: 101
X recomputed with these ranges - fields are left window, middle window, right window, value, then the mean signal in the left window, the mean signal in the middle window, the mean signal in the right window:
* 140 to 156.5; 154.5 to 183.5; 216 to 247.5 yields 0.2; 103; 102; 104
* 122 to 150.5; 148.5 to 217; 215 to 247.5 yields 0.4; 103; 103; 104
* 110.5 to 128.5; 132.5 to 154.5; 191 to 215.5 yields 2.1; 117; 102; 103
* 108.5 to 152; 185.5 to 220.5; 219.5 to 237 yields 0.5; 110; 103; 103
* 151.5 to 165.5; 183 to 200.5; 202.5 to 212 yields -0.3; 102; 103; 102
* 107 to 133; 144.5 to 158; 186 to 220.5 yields 1.0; 117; 103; 103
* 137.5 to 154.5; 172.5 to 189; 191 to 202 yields 0.2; 102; 102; 104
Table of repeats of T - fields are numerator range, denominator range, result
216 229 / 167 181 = 1.02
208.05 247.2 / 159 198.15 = 1.01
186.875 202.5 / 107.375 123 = 0.83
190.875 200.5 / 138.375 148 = 1.02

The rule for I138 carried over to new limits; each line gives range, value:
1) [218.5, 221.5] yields 103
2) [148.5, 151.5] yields 103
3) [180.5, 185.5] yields 103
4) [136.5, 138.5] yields 100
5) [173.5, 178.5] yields 105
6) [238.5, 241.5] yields 103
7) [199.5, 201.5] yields 104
